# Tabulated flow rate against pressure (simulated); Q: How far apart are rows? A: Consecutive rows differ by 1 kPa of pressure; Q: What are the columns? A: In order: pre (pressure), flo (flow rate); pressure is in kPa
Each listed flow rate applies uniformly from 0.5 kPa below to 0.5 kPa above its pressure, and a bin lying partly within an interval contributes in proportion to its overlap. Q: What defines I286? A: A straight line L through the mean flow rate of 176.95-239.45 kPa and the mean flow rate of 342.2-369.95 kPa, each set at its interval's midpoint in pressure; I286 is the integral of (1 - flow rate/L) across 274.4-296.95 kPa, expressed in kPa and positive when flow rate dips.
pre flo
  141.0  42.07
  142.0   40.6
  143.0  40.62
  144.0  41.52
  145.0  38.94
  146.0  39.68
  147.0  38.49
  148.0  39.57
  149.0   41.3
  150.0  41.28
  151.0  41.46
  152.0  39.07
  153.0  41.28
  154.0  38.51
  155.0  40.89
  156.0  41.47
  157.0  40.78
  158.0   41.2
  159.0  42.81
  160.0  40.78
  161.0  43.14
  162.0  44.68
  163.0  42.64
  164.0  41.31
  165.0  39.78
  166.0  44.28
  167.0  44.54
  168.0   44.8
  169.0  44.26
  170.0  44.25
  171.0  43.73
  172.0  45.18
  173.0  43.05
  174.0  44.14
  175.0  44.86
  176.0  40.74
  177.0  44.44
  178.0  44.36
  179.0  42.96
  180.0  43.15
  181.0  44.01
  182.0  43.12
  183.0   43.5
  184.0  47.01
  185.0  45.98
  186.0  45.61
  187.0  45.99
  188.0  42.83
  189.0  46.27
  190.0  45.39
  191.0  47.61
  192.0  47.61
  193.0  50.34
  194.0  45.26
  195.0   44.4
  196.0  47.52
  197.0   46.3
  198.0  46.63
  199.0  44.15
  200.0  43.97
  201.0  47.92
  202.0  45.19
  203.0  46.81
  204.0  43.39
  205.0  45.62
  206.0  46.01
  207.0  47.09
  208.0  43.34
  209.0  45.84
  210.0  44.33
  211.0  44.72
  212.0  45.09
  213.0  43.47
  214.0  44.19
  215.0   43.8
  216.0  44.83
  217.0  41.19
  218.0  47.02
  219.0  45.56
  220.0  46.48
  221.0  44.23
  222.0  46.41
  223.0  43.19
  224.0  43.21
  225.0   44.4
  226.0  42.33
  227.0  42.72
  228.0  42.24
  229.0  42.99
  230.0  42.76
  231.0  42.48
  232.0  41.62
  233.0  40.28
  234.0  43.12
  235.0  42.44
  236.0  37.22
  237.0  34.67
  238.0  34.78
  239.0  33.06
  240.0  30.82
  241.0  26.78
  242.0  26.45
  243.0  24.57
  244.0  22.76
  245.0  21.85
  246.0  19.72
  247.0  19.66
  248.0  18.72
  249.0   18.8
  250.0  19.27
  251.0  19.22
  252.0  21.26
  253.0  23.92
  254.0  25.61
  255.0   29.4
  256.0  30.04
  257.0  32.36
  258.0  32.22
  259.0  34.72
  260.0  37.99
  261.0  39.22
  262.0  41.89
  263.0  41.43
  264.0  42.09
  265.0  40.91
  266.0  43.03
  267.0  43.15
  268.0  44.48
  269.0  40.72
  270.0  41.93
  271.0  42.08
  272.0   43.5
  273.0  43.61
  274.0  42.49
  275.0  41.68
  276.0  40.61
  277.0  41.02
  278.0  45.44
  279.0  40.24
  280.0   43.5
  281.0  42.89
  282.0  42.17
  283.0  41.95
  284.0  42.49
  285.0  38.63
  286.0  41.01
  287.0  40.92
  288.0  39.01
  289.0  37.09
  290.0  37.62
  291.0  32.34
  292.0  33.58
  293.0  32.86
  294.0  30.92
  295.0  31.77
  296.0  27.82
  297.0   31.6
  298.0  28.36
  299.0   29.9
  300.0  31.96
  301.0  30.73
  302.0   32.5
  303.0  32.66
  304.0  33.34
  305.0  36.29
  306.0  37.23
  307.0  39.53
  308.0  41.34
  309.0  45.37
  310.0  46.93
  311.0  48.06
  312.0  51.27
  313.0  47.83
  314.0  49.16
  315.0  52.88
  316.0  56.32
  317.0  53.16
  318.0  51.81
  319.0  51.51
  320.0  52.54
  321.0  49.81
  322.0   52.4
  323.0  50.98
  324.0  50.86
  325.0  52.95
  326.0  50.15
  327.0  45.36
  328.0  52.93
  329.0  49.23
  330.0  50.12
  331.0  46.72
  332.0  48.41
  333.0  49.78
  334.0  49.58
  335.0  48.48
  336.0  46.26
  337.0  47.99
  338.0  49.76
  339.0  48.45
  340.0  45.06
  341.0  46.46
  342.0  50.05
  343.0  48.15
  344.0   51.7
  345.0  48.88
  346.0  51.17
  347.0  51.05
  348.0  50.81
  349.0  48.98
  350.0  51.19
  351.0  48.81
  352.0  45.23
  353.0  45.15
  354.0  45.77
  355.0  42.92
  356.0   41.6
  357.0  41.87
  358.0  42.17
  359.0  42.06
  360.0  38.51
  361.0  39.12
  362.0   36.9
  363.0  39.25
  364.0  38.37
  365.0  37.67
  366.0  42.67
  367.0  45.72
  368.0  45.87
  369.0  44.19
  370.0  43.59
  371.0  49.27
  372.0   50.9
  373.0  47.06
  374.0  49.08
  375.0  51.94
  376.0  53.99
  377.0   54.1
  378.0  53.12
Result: 3.1 kPa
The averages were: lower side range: 44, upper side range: 44.7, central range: 38.3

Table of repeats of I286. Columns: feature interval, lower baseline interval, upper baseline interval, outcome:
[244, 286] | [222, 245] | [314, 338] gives 6.7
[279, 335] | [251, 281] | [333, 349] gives 1.8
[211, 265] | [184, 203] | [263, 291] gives 9.9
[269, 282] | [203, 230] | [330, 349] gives 1.2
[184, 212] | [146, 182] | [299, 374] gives -1.8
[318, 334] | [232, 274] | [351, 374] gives -4.2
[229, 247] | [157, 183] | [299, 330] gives 4.6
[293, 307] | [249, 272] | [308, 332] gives 4.0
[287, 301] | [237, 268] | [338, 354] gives 2.0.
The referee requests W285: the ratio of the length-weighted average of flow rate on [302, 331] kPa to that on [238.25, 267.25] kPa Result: 1.60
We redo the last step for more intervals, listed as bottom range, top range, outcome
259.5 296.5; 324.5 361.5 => 1.19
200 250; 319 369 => 1.20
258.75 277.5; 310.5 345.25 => 1.20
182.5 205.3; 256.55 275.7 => 0.88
